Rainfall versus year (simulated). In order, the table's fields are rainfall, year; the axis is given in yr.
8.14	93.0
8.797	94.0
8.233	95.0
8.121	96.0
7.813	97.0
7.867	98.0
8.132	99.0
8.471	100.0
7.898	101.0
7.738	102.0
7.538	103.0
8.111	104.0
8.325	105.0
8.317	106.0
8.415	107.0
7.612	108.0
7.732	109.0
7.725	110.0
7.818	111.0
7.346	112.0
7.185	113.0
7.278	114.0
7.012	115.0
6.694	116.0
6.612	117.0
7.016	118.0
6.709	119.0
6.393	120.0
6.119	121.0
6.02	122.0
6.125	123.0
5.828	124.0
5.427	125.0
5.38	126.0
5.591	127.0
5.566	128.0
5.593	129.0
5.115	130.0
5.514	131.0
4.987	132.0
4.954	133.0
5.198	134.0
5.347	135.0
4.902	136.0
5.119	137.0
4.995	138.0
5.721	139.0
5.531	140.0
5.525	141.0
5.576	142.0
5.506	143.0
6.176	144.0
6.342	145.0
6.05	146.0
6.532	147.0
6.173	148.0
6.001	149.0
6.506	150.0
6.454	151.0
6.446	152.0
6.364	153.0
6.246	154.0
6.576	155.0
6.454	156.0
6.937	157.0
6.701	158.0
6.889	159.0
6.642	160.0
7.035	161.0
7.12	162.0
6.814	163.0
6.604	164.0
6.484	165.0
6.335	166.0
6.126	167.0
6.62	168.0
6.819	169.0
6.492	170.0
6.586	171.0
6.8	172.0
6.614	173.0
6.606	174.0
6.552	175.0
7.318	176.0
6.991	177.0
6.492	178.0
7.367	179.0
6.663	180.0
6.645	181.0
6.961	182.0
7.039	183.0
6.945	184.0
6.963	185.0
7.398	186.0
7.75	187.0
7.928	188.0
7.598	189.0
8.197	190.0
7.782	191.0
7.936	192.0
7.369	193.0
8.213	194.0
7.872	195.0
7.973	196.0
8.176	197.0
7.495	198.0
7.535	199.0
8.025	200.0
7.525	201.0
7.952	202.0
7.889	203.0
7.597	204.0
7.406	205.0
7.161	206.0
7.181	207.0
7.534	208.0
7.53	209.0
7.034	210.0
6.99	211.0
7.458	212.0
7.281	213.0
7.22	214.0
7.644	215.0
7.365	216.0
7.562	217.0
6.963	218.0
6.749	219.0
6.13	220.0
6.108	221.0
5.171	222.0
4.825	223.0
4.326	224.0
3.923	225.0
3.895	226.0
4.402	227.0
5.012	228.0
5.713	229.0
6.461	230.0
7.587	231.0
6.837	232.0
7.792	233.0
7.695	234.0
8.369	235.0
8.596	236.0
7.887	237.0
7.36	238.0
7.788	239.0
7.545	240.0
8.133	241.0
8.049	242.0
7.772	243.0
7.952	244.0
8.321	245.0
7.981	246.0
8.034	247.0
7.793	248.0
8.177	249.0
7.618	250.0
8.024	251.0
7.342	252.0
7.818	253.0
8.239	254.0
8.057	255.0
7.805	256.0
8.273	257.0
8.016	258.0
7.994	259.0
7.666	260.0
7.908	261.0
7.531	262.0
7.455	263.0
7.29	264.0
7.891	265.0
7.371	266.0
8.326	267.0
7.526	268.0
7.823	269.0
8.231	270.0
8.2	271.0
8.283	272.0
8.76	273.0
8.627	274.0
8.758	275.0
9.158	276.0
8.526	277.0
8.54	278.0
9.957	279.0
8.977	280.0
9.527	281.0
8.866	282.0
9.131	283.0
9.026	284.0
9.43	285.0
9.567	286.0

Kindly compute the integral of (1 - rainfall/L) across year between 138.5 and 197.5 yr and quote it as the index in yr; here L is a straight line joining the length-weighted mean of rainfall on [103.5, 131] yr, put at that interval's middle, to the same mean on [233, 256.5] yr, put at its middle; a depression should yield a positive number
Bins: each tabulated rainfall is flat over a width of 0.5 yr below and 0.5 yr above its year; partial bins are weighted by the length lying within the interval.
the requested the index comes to 3.6 yr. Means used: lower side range 6.76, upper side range 7.93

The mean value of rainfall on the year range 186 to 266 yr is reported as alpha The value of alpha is 7.35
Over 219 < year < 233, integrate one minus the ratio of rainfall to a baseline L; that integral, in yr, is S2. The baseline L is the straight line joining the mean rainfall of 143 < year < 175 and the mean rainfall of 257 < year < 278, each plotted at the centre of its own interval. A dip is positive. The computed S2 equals 3.6 yr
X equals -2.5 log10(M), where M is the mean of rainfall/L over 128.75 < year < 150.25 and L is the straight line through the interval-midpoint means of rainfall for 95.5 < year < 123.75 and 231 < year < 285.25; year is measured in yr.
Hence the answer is 0.33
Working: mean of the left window 7.42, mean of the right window 8.14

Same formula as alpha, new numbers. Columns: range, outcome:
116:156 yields 5.87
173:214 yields 7.4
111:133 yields 6.18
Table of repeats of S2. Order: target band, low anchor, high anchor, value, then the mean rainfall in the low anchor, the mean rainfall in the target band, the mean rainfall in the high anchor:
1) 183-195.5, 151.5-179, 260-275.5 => -1.2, 6.67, 7.64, 7.99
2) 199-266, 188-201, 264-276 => 6.3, 7.84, 7.25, 8.17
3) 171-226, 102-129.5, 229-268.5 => 2.7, 6.89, 7.07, 7.78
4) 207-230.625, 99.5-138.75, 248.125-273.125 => 3.9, 6.55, 6.26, 7.89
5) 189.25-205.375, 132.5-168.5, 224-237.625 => -3.9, 6.14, 7.81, 6.4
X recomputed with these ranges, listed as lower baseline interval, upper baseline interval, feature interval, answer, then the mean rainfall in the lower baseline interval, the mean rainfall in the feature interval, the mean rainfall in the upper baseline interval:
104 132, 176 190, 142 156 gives 0.11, 6.68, 6.24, 7.18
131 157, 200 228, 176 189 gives -0.14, 5.84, 7.12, 6.62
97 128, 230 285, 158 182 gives 0.12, 7.13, 6.73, 8.11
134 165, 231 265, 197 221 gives -0.03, 6.17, 7.35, 7.85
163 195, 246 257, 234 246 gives -0.03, 7.05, 7.97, 7.91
